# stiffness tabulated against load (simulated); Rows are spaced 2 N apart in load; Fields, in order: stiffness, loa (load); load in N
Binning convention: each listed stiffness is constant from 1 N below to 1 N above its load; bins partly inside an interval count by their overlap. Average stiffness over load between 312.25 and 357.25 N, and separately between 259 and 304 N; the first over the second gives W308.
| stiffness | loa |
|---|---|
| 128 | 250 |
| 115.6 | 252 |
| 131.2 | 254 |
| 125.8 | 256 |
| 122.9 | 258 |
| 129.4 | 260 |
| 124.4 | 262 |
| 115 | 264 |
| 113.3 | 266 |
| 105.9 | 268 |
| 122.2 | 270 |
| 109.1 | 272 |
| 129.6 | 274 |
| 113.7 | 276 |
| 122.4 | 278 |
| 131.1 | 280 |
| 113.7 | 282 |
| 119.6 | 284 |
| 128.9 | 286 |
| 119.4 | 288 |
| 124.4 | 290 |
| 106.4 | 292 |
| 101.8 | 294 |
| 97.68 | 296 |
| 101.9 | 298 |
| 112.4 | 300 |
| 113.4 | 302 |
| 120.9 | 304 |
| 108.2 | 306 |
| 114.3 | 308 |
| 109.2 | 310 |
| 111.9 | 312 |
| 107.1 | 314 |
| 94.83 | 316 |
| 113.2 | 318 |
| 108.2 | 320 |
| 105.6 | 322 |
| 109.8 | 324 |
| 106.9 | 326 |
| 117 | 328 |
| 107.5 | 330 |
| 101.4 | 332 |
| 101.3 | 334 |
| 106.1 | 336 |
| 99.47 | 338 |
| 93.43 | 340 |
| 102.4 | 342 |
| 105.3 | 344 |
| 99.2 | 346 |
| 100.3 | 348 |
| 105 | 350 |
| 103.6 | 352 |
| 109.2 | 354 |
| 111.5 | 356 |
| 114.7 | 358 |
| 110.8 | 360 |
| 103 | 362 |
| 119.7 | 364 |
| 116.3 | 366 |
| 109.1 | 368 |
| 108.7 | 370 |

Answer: 0.9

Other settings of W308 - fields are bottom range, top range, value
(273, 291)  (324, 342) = 0.85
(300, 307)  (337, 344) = 0.87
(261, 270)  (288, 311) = 0.96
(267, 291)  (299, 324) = 0.92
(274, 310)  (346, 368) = 0.95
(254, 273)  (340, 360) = 0.88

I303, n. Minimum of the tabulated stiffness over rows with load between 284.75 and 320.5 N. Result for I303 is 94.83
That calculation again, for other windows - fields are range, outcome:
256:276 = 105.9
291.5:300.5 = 97.68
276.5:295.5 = 101.8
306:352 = 93.43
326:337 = 101.3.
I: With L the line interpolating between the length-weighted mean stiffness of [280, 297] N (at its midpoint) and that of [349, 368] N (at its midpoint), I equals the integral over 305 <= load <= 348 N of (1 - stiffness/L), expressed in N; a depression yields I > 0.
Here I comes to 2.60 N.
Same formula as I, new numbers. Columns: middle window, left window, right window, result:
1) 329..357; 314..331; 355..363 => 1.5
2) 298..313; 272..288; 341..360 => 0.5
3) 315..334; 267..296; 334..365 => 0.5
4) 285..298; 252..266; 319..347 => 0.3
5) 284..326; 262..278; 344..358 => 0.4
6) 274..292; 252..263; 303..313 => -0.3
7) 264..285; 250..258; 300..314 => 0.3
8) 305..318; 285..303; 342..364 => 0.3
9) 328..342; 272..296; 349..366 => 1.2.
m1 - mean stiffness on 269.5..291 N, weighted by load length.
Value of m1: 121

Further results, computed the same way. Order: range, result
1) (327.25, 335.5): 106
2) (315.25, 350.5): 104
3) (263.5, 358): 110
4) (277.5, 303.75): 115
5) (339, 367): 107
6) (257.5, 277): 118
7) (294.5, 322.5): 108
